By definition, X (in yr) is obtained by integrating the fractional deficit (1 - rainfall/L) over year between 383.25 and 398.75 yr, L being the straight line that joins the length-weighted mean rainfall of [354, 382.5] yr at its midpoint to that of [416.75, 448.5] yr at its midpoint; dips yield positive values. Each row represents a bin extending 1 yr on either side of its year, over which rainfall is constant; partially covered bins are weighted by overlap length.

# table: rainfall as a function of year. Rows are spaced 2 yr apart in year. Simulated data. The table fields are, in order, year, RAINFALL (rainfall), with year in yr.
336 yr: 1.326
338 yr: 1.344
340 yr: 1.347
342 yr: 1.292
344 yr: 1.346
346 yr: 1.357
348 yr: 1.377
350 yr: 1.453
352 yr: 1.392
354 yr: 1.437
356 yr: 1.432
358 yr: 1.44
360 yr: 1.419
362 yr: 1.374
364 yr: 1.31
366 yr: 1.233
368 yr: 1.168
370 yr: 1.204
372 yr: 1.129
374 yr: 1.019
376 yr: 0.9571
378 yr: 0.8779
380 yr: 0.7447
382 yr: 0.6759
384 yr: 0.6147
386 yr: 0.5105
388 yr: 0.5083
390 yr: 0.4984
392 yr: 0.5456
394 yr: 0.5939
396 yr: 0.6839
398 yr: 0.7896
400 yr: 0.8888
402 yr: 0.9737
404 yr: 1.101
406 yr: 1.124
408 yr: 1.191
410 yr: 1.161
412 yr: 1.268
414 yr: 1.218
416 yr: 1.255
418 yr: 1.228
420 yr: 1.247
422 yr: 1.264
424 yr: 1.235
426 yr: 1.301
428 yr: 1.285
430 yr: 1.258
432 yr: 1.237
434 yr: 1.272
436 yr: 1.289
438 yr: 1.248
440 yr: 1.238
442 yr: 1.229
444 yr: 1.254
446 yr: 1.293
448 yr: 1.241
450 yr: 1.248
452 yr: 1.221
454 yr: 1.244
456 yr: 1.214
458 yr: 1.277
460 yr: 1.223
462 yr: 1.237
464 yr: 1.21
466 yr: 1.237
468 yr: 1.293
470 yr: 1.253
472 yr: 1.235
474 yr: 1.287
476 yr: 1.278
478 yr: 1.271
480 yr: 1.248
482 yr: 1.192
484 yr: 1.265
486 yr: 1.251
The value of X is 7.9 yr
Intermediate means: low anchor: 1.16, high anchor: 1.26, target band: 0.59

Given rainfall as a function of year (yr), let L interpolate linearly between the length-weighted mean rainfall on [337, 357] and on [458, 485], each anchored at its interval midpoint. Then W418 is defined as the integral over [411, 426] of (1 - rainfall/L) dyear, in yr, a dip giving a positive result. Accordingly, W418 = 0.64 yr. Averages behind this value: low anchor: 1.38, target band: 1.25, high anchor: 1.25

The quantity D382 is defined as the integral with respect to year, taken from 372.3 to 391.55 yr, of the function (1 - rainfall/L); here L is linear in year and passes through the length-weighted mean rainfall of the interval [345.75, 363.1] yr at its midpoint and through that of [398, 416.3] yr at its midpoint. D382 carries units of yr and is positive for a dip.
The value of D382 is 8.2 yr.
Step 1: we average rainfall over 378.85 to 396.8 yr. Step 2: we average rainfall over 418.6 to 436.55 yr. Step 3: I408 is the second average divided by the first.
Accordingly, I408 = 2.1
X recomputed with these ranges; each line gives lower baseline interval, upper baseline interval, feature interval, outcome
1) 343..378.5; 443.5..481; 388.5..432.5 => 7.4 yr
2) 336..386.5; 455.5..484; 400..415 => 1.0 yr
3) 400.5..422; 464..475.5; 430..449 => -0.7 yr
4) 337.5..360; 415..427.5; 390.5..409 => 6.1 yr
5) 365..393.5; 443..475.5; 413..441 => -4.6 yr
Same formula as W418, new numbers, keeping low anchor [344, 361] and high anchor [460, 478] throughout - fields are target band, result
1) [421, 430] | 0.28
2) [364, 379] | 3.09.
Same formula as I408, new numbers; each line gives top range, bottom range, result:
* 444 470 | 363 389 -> 1.35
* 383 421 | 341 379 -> 0.72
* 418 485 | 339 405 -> 1.19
